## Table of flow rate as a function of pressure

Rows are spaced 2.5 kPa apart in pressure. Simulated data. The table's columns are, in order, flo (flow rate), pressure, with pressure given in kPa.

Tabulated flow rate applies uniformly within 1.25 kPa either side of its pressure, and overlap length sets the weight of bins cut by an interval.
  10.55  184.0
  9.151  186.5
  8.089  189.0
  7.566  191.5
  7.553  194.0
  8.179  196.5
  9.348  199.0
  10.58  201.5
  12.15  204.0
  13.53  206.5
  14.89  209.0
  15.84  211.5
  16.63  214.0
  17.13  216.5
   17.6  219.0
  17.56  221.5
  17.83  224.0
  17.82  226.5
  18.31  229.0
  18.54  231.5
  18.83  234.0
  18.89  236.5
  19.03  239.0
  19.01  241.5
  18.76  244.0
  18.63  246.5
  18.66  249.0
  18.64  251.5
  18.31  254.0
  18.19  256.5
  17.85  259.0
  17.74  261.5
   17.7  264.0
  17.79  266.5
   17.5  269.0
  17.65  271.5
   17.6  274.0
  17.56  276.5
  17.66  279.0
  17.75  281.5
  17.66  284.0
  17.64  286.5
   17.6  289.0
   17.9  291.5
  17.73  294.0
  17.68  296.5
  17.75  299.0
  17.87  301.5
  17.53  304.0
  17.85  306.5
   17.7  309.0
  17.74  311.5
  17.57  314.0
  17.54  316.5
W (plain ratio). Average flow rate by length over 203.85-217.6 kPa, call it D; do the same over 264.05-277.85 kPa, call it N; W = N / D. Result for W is 1.2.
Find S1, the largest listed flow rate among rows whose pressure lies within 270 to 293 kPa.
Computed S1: 17.9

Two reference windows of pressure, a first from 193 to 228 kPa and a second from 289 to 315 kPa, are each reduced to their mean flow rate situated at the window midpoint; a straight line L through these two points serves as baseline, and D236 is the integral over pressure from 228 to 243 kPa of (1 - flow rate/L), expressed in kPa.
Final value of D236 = -3.6 kPa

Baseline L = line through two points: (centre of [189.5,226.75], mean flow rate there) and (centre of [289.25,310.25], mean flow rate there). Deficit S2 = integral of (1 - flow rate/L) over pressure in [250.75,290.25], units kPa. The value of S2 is -3.5 kPa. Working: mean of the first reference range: 13.4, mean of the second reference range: 17.7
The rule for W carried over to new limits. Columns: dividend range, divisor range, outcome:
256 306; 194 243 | 1.13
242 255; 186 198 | 2.31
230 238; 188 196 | 2.41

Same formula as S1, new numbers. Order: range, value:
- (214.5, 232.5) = 18.54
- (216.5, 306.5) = 19.03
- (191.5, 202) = 10.58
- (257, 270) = 17.85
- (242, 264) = 18.76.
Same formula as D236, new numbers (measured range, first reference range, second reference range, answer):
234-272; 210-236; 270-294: -1.45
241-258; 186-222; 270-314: -3.91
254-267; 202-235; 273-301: -0.50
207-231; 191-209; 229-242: -3.63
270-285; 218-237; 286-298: 0.14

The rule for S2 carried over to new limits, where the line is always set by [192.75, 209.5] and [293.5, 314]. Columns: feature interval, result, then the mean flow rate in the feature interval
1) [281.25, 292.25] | -0.8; 17.7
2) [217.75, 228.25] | -4.8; 17.7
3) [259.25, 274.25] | -2.5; 17.7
